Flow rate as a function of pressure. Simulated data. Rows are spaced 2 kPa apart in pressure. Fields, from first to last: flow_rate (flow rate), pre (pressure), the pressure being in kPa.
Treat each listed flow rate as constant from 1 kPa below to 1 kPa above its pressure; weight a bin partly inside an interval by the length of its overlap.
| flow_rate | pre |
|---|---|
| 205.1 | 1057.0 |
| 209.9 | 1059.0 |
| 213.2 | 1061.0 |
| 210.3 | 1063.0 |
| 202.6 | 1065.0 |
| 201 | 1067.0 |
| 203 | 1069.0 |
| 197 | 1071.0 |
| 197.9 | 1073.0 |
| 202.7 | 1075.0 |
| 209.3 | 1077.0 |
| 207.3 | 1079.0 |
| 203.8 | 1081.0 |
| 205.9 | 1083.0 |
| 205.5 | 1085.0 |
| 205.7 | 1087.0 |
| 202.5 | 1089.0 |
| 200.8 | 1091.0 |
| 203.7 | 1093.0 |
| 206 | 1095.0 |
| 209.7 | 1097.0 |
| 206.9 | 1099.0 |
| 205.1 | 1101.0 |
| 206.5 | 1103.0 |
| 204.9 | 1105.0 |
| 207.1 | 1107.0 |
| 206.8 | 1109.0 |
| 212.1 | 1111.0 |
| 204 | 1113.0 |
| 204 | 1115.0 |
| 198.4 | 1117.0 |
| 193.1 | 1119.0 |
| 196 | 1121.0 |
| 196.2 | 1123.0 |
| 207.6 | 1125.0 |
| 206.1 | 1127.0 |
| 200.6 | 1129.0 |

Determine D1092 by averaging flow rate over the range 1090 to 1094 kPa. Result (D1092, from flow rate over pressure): 202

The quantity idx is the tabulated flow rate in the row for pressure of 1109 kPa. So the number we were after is 206.8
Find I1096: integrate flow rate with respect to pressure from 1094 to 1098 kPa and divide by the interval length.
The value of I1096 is 208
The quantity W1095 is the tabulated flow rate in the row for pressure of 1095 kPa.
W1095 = 206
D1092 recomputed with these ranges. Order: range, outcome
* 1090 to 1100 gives 205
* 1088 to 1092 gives 202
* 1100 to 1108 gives 206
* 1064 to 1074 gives 200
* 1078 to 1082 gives 206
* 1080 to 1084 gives 205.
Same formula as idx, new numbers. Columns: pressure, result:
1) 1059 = 209.9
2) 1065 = 202.6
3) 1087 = 205.7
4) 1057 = 205.1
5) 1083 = 205.9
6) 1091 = 200.8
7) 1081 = 203.8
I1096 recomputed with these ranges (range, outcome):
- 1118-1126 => 198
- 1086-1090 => 204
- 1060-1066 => 209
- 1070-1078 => 202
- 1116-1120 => 196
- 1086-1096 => 204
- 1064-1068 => 202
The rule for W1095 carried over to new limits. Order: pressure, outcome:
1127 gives 206.1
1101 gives 205.1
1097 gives 209.7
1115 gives 204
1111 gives 212.1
